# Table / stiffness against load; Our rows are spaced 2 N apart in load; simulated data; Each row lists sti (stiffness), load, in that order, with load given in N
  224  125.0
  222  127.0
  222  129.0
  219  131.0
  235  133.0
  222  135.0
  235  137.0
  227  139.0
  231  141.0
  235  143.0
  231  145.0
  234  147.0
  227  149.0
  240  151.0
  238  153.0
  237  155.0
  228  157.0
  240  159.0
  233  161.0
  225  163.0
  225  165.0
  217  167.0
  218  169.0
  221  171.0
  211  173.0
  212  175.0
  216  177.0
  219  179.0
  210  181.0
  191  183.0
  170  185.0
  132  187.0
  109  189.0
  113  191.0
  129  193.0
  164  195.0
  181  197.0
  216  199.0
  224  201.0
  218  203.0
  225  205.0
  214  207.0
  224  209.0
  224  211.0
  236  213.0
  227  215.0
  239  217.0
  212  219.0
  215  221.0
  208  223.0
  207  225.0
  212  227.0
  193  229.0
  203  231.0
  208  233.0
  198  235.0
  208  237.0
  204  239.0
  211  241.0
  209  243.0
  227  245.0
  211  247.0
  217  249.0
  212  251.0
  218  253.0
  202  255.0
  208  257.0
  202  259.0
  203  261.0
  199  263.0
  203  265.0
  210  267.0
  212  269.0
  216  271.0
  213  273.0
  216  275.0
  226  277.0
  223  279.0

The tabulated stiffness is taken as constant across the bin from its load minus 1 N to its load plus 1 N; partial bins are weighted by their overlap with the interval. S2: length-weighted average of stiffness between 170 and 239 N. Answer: 200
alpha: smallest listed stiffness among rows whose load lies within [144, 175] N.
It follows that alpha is 211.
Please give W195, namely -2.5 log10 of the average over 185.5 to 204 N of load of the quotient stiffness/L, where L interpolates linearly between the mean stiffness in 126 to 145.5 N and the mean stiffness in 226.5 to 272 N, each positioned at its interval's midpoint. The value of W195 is 0.30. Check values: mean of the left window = 228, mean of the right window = 208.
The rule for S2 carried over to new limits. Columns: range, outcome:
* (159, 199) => 191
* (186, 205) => 168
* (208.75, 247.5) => 214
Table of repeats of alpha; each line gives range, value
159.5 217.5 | 109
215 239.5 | 193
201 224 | 208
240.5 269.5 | 199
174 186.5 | 170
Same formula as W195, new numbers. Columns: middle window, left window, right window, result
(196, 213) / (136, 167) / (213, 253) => 0.01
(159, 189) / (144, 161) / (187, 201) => -0.06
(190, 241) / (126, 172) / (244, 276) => 0.07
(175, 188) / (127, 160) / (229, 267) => 0.16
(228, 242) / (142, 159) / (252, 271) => 0.05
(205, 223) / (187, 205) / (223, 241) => -0.19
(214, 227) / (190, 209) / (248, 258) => -0.10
